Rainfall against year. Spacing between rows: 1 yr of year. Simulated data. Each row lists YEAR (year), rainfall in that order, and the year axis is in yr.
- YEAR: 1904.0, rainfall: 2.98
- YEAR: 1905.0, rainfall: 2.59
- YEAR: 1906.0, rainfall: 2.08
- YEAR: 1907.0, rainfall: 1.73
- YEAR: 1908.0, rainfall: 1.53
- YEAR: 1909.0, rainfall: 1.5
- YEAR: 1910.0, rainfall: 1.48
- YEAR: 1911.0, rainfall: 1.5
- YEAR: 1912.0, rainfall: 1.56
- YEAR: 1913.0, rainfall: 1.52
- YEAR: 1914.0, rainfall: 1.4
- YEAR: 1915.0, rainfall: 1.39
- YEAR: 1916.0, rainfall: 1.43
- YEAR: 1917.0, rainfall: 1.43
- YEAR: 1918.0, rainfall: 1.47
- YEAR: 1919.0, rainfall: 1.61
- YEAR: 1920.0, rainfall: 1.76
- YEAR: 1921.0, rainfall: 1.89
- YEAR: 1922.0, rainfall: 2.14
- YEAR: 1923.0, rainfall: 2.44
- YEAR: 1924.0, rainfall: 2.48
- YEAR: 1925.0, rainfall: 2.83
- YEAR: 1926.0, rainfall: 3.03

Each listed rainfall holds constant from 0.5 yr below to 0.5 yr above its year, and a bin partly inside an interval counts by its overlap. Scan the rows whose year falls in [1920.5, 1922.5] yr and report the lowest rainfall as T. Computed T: 1.89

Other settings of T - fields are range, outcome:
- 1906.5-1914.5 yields 1.4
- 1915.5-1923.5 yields 1.43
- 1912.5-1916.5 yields 1.39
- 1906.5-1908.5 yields 1.53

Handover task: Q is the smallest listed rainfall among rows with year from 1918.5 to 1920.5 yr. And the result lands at 1.61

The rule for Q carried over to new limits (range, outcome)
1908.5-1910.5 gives 1.48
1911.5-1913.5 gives 1.52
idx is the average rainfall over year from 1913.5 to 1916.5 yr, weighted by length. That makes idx 1.41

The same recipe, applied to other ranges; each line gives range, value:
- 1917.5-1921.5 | 1.68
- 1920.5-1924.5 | 2.24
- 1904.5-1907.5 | 2.13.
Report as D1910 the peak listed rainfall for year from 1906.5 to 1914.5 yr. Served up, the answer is 1.73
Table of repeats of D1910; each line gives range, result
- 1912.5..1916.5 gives 1.52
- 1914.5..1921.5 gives 1.89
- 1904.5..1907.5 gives 2.59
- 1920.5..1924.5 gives 2.48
